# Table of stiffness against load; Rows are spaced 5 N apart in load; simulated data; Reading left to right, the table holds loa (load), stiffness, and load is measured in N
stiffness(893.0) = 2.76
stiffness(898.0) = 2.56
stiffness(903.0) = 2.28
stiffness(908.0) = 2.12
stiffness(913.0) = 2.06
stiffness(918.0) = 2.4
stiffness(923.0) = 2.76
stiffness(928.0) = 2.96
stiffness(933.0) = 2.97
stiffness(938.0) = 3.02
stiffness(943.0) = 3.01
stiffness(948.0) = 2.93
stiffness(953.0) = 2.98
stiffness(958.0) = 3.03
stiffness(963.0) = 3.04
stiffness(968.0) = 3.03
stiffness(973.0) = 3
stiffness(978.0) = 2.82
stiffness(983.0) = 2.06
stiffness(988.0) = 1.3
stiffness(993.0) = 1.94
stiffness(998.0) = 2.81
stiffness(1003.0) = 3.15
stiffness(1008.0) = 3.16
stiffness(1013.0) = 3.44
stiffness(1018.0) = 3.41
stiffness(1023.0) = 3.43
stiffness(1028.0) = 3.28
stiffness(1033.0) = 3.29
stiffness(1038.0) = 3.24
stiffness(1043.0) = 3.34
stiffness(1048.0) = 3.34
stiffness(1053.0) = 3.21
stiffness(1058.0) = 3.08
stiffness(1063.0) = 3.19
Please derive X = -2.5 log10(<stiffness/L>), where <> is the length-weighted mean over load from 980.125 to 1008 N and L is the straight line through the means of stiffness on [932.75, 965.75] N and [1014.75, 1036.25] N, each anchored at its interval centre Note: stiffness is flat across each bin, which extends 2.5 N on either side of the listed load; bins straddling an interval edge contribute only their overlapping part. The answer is 0.344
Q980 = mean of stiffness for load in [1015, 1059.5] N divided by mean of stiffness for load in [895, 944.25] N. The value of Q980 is 1.3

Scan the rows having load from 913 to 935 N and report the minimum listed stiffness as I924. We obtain 2.06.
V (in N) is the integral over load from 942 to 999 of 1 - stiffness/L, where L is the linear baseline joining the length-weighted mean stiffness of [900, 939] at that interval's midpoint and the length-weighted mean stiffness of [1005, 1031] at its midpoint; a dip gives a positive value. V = 5.6 N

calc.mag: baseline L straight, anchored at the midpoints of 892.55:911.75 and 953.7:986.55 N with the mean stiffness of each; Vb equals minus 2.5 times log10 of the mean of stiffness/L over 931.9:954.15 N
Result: -0.140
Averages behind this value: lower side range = 2.37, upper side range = 2.79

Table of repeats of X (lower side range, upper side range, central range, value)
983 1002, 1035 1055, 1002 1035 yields -0.23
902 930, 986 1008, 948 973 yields -0.23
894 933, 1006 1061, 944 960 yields -0.09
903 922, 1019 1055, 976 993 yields 0.38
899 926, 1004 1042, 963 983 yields 0.01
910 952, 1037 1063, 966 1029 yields 0.08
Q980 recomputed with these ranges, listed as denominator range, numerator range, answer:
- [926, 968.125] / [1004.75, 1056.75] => 1.10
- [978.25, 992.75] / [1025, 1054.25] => 1.73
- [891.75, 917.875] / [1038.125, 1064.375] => 1.38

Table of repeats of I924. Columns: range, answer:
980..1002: 1.3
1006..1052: 3.16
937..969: 2.93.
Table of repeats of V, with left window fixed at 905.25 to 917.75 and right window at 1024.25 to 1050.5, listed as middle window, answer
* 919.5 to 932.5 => -3.2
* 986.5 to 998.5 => 4.0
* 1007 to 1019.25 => -1.1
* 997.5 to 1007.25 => -0.2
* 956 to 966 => -1.7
